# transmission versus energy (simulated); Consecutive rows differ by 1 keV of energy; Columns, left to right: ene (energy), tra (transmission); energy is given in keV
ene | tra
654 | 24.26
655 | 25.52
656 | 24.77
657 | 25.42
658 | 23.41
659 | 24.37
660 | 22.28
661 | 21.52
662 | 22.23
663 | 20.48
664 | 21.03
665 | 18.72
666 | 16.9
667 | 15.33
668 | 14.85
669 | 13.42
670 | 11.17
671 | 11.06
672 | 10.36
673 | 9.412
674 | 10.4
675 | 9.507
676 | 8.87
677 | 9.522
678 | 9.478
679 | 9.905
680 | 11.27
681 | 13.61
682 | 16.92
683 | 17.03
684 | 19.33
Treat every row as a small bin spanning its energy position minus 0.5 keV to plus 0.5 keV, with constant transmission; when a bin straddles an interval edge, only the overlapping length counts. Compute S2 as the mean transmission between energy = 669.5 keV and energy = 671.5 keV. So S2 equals 11.1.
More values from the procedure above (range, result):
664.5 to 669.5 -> 15.8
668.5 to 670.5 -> 12.3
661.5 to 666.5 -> 19.9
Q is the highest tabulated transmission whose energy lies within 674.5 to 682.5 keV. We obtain 16.92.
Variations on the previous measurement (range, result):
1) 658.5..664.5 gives 24.37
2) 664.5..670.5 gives 18.72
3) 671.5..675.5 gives 10.4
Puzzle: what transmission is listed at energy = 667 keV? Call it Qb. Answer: 15.33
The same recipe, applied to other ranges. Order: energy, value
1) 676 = 8.87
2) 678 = 9.478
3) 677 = 9.522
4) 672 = 10.36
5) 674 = 10.4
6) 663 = 20.48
